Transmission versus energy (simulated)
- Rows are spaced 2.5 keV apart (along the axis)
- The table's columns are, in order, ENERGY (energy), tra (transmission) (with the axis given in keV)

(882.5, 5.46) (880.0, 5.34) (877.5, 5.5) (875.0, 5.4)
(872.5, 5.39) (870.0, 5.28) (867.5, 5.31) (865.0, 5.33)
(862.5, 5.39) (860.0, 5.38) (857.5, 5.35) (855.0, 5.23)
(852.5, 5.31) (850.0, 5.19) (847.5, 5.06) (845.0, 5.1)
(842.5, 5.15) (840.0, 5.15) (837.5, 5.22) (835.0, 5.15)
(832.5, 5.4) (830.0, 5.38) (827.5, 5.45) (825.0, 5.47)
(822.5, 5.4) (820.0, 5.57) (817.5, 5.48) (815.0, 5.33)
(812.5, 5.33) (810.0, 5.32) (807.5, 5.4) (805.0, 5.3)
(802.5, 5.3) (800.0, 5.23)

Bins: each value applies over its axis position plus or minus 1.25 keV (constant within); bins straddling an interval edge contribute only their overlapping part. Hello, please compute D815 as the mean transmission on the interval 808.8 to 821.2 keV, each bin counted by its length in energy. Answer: 5.41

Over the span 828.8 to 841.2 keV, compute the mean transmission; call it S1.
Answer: 5.26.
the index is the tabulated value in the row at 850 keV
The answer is 5.19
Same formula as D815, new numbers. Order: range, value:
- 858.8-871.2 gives 5.34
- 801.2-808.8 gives 5.33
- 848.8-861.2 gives 5.29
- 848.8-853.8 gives 5.25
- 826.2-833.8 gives 5.41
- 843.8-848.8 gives 5.08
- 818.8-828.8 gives 5.47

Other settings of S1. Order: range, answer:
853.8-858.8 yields 5.29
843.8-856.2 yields 5.18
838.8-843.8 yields 5.15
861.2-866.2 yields 5.36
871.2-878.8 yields 5.43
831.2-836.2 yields 5.28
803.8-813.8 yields 5.34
